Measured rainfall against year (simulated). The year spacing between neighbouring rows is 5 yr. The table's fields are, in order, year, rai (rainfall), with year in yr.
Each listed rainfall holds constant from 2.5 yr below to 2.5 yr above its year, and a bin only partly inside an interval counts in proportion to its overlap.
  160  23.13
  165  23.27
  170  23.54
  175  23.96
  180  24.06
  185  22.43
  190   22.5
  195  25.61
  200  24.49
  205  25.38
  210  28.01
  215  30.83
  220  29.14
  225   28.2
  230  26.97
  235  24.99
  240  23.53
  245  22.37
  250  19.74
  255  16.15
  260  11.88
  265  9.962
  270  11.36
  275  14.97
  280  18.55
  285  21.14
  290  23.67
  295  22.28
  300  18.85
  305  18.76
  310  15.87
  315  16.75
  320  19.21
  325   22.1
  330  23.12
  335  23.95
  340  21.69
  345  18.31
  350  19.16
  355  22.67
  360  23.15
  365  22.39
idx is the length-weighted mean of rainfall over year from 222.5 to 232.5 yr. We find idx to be 27.6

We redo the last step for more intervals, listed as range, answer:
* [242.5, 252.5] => 21.1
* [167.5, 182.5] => 23.9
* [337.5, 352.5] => 19.7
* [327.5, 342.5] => 22.9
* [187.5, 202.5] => 24.2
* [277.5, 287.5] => 19.8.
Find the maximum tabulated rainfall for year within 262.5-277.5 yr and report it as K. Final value 14.97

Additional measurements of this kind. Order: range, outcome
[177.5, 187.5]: 24.06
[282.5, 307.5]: 23.67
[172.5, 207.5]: 25.61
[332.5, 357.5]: 23.95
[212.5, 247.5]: 30.83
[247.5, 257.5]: 19.74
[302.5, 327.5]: 22.1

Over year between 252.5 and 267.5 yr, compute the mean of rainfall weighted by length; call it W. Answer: 12.7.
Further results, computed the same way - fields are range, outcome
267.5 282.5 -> 15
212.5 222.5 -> 30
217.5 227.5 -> 28.7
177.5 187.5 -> 23.2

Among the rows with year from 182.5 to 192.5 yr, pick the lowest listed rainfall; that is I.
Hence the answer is 22.43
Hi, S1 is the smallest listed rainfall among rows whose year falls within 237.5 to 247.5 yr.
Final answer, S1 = 22.37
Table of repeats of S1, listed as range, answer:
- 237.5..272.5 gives 9.962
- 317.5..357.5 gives 18.31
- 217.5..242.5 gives 23.53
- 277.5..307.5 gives 18.55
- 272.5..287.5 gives 14.97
